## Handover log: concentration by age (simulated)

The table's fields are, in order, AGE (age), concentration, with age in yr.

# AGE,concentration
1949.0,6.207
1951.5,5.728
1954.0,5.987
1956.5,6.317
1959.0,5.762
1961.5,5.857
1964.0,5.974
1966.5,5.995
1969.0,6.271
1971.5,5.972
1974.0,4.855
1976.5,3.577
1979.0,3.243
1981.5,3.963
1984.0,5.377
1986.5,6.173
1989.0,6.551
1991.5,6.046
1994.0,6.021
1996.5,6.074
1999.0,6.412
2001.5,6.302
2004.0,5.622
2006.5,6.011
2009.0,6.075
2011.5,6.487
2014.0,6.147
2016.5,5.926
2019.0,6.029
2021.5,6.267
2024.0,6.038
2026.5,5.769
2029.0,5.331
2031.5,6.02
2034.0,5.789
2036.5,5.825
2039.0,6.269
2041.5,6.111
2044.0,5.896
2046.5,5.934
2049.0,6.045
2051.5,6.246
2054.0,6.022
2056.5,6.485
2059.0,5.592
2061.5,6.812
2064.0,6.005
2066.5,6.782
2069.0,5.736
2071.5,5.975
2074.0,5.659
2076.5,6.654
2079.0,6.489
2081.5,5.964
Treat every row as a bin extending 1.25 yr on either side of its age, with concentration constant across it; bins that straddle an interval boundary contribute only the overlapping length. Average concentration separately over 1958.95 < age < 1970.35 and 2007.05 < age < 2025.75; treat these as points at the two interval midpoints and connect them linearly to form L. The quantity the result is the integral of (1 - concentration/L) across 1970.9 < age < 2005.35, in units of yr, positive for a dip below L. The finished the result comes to 3.5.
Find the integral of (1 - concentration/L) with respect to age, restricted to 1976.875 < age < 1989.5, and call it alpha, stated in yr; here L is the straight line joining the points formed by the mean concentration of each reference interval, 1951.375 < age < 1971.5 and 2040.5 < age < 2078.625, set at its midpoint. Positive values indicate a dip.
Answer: 2.4 yr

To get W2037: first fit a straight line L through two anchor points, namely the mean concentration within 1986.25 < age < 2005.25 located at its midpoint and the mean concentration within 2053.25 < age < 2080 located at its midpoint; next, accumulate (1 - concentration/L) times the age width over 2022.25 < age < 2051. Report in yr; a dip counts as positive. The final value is 1.18 yr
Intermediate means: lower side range 6.15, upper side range 6.2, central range 5.93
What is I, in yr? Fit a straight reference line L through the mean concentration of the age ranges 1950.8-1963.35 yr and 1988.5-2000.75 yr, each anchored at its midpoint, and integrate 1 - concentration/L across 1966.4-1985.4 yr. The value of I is 3.8 yr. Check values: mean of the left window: 5.94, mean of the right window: 6.2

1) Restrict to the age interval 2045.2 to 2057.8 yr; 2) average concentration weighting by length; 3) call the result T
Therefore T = 6.14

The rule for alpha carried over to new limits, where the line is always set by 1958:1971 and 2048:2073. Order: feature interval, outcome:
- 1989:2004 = -0.3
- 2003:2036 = 0.7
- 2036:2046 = 0.2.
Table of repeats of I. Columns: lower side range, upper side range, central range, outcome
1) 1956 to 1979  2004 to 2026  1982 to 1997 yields -0.47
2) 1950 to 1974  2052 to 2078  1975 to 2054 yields 3.45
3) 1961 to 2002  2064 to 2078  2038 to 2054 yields -0.24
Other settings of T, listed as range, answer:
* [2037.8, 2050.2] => 6.05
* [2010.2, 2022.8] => 6.17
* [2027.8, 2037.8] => 5.75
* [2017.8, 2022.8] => 6.15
